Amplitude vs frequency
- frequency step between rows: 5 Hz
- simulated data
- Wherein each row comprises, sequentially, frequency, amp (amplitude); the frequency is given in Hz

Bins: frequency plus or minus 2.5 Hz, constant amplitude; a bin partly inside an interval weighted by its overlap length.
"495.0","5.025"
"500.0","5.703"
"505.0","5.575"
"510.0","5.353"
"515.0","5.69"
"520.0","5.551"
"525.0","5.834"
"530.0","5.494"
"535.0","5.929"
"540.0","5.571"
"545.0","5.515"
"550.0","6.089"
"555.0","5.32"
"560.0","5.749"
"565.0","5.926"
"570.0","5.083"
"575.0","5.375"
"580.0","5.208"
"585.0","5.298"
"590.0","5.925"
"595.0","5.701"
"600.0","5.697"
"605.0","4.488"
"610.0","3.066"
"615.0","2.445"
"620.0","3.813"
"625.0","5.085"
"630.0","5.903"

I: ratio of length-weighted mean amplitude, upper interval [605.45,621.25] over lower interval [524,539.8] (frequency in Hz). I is 0.57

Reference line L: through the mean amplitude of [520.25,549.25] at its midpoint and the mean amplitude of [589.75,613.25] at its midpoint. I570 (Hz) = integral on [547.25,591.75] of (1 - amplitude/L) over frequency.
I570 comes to -2.7 Hz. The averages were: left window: 5.68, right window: 4.8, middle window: 5.55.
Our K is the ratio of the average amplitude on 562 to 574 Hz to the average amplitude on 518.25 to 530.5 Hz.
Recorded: 0.97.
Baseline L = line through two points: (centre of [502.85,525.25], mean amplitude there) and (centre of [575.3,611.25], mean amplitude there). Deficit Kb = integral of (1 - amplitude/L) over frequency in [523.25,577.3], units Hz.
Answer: -2.5 Hz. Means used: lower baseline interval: 5.58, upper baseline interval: 5.14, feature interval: 5.62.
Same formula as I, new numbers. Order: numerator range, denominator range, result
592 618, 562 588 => 0.80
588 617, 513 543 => 0.80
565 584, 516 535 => 0.94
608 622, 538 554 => 0.54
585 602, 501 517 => 1.03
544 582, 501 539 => 0.98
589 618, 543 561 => 0.79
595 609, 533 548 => 0.88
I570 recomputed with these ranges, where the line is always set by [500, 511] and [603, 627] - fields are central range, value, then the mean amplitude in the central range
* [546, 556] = -2.0 Hz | 5.73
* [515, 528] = -1.0 Hz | 5.68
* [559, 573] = -3.1 Hz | 5.56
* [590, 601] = -4.6 Hz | 5.75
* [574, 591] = -4.6 Hz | 5.42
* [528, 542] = -1.7 Hz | 5.67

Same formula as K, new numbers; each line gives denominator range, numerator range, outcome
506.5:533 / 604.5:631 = 0.72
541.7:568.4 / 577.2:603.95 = 0.97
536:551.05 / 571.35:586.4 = 0.92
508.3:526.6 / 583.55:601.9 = 1.01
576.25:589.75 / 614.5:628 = 0.75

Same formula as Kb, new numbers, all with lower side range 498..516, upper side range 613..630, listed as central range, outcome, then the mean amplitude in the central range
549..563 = -2.1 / 5.69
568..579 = -1.2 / 5.23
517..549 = -2.6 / 5.67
